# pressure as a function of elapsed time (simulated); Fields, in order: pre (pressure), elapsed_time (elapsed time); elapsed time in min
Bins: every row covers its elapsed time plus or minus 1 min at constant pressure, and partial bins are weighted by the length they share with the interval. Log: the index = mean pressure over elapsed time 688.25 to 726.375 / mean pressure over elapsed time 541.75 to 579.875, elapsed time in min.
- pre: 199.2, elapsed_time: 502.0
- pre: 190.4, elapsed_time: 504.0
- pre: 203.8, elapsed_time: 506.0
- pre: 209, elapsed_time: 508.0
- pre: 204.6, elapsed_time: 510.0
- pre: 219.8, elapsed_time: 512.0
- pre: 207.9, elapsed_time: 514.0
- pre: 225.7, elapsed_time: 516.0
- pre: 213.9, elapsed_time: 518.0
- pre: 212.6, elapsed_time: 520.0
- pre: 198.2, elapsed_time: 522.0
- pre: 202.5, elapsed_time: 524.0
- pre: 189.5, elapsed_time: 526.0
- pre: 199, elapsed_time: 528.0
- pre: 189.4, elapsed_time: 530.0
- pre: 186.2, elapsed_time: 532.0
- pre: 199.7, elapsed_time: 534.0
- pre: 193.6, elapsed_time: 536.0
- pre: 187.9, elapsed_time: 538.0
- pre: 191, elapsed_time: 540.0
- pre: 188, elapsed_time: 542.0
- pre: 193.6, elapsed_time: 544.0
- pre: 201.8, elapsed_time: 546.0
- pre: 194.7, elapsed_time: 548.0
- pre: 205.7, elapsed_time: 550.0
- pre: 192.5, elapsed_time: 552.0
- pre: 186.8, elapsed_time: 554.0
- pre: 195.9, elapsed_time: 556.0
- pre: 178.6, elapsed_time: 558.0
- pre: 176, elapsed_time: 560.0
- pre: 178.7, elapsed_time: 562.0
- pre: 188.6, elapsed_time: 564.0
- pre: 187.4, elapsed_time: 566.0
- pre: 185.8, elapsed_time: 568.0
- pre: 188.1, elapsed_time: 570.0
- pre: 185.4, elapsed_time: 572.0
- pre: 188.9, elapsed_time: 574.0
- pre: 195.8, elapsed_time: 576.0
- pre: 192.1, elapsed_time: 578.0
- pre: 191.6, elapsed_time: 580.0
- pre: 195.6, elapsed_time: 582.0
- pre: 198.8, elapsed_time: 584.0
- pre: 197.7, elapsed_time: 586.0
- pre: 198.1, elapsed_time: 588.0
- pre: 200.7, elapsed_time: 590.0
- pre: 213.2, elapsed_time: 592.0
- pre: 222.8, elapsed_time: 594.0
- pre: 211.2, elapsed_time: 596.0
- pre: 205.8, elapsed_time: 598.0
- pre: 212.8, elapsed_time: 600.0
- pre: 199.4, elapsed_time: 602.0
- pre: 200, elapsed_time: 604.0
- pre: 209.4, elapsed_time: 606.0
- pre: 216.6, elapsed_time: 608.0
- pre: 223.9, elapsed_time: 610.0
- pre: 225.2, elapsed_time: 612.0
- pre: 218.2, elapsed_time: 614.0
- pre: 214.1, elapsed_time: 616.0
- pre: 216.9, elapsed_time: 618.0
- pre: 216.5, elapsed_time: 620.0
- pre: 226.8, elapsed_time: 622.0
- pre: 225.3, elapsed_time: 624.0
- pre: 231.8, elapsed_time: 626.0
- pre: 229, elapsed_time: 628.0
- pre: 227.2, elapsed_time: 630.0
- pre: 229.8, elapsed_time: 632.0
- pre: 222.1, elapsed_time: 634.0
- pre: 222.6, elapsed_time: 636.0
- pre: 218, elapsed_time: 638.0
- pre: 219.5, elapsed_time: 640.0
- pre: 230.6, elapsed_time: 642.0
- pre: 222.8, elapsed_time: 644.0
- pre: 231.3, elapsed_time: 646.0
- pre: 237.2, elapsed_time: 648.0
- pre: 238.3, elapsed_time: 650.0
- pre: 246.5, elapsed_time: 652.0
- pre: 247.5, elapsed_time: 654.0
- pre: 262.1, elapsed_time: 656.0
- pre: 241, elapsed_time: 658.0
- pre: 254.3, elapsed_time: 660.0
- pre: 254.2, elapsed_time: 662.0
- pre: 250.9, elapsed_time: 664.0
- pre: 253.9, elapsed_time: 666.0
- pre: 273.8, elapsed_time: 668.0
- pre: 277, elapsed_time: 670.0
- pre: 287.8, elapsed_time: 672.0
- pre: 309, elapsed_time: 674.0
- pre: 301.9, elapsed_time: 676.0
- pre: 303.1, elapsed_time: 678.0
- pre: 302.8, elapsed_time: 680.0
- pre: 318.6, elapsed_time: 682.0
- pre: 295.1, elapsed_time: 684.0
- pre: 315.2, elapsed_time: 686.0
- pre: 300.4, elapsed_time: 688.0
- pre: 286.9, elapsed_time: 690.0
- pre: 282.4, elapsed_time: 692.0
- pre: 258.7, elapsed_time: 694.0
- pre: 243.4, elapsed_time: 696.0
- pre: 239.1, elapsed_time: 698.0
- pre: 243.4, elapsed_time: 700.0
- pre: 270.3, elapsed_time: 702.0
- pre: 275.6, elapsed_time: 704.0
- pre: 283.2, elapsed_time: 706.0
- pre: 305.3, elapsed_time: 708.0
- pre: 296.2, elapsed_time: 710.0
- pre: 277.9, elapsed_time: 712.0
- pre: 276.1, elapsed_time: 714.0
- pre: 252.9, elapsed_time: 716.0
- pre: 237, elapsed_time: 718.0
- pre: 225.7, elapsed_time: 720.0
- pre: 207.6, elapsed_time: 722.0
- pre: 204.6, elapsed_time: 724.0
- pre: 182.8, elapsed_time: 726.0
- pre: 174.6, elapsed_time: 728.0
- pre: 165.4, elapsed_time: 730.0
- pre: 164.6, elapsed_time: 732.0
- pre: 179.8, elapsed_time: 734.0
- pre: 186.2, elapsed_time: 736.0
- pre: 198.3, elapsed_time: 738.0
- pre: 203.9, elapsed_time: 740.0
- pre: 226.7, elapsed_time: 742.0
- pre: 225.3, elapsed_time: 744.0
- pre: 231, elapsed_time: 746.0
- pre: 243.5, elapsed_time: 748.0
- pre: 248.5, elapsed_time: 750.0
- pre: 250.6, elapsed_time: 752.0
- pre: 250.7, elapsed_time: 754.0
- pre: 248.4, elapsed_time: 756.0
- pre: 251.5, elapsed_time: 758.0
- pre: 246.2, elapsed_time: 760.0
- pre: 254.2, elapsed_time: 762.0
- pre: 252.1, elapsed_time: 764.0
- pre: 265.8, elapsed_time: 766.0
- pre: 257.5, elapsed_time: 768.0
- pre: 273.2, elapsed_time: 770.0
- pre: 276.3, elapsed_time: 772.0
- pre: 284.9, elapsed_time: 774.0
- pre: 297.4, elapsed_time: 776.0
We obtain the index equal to 1.36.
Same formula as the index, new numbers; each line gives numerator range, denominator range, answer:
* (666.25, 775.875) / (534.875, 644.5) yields 1.24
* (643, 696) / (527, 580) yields 1.42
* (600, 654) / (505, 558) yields 1.12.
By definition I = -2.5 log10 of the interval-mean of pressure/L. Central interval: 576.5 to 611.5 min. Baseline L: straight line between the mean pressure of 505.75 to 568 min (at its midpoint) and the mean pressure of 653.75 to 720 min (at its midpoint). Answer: 0.11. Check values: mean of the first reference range 197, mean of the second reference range 275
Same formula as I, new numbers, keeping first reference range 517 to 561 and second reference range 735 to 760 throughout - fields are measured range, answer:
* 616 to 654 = -0.08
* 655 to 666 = -0.17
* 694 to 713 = -0.21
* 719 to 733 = 0.20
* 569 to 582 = 0.06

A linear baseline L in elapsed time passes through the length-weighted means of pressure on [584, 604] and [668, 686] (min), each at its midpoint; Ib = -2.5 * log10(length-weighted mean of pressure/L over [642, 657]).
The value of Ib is 0.12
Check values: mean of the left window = 206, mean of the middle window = 240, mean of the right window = 299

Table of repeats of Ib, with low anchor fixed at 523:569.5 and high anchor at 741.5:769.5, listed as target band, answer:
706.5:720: -0.15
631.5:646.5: -0.04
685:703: -0.18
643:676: -0.16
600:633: -0.05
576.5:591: 0.03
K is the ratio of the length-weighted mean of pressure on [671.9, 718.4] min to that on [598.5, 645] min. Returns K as 1.3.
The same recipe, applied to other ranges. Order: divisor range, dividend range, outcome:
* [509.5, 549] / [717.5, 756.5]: 1.06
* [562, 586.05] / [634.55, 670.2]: 1.27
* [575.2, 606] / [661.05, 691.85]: 1.42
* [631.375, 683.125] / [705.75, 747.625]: 0.87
